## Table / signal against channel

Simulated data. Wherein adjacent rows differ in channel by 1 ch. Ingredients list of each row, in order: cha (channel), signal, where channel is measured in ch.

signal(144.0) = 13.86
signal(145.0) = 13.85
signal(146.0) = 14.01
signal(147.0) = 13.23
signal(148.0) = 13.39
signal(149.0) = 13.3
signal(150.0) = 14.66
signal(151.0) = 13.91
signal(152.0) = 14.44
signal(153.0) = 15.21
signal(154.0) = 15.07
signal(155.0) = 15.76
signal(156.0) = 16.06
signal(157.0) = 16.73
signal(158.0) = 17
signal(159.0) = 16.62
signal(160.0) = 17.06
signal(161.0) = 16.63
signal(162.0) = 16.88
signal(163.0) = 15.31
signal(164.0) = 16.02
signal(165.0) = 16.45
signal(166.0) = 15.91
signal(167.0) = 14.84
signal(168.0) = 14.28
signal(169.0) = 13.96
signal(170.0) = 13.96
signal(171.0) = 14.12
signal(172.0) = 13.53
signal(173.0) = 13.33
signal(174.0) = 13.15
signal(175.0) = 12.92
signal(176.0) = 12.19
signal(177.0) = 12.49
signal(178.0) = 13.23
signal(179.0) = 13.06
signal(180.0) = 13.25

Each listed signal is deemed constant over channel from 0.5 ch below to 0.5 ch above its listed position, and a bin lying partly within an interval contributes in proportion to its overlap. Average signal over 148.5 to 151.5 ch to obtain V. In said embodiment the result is 14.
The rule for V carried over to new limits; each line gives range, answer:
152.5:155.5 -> 15.3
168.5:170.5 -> 14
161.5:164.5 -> 16.1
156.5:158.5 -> 16.9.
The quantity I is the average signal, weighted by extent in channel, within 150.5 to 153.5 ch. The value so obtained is 14.5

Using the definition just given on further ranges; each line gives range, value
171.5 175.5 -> 13.2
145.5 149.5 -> 13.5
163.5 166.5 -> 16.1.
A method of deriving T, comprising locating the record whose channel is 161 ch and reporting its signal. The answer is 16.63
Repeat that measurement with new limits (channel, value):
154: 15.07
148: 13.39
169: 13.96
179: 13.06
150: 14.66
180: 13.25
